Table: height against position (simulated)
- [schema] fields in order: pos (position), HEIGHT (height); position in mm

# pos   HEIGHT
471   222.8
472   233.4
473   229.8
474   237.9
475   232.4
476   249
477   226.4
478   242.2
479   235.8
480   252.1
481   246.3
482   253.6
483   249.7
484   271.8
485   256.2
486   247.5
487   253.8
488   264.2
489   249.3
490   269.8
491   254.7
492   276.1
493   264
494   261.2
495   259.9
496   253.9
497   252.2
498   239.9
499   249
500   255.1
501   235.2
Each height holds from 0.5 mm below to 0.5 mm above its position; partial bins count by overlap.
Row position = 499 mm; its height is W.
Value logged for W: 249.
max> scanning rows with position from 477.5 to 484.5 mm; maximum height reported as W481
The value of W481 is 271.8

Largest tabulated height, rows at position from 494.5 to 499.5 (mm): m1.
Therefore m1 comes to 259.9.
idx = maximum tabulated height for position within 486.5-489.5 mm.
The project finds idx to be 264.2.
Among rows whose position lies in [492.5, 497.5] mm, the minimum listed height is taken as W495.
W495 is 252.2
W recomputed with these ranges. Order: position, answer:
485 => 256.2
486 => 247.5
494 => 261.2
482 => 253.6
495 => 259.9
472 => 233.4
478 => 242.2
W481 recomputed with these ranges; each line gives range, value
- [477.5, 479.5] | 242.2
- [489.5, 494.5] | 276.1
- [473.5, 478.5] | 249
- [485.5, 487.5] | 253.8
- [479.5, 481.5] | 252.1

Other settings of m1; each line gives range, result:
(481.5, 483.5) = 253.6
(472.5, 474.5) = 237.9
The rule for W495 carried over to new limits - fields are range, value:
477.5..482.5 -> 235.8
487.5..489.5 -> 249.3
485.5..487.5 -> 247.5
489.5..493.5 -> 254.7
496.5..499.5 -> 239.9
